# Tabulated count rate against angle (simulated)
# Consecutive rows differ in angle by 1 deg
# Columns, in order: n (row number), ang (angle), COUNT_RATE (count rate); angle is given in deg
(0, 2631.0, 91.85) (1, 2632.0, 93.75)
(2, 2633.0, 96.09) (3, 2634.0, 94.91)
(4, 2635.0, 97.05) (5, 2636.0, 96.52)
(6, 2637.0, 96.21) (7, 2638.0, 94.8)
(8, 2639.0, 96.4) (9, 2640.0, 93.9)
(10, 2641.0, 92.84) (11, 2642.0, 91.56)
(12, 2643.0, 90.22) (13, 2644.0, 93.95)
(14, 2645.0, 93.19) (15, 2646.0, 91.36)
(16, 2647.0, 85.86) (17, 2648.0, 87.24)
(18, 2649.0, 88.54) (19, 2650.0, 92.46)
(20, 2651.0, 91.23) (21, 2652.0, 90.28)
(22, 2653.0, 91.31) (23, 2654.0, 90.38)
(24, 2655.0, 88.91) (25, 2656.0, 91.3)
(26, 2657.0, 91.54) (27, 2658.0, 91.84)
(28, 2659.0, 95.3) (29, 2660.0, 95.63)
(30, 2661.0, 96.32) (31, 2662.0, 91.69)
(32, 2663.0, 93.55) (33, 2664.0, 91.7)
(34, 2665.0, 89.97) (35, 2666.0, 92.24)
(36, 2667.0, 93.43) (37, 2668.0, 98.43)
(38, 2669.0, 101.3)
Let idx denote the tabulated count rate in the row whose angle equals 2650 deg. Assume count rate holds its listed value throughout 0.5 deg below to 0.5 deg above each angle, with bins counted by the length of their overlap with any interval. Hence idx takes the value 92.46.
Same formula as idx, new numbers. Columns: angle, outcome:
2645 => 93.19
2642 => 91.56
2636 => 96.52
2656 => 91.3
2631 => 91.85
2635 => 97.05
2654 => 90.38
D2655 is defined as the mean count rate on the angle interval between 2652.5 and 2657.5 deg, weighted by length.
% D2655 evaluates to 90.7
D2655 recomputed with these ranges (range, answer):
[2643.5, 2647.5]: 91.1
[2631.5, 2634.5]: 94.9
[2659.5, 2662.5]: 94.5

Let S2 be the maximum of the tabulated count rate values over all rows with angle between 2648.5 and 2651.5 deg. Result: 92.46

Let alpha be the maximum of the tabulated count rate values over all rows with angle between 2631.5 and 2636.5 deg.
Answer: 97.05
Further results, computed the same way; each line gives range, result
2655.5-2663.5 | 96.32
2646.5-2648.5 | 87.24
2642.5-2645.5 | 93.95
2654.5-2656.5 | 91.3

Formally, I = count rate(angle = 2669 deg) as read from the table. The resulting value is 101.3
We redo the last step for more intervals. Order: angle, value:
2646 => 91.36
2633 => 96.09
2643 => 90.22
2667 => 93.43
